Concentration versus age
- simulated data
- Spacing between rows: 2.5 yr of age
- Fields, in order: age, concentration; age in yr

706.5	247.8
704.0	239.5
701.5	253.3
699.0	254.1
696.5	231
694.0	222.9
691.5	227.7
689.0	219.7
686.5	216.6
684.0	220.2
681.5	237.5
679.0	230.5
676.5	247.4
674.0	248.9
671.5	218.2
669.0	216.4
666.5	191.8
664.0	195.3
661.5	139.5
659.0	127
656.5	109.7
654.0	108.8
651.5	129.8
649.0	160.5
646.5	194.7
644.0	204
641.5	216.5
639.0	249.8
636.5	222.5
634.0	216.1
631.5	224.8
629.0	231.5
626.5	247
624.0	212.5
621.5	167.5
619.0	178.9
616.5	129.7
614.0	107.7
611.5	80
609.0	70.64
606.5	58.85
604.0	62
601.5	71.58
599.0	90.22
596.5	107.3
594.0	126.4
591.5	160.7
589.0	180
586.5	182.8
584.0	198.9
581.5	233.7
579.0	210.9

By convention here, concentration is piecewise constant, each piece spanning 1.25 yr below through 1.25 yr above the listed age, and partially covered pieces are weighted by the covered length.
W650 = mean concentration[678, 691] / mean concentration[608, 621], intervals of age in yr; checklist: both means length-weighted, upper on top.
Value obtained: 1.92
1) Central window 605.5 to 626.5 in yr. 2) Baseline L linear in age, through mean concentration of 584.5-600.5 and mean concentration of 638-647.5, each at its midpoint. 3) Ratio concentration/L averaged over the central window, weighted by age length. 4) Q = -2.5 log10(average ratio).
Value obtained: 0.33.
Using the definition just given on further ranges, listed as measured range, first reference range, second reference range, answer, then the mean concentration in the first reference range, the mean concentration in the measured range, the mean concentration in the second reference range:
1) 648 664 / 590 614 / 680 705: 0.299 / 93.7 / 134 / 232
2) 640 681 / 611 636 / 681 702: 0.136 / 184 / 185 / 230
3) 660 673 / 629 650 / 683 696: 0.137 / 213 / 192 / 222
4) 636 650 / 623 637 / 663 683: 0.087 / 226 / 208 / 224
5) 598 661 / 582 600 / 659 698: 0.176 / 154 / 155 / 215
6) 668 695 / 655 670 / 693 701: -0.131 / 161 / 228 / 238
